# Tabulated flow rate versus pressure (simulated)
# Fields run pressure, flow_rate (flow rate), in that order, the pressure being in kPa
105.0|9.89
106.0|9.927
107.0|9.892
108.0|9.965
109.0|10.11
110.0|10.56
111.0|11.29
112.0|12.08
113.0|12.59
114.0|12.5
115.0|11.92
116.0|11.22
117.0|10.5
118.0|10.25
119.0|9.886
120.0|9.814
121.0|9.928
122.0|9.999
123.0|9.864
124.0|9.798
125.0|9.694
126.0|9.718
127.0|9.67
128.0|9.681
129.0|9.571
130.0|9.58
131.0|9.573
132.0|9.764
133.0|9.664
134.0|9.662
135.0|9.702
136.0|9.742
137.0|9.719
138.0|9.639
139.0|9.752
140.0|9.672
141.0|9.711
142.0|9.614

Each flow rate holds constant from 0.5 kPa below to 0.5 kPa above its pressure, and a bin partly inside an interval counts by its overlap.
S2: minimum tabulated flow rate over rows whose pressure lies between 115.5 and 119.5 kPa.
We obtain 9.886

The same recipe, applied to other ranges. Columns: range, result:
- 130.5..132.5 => 9.573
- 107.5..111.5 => 9.965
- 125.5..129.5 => 9.571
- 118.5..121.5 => 9.814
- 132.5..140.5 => 9.639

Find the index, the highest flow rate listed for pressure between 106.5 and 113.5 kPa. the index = 12.59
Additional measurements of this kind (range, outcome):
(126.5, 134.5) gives 9.764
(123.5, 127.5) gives 9.798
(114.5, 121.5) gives 11.92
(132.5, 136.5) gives 9.742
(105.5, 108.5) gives 9.965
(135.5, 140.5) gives 9.752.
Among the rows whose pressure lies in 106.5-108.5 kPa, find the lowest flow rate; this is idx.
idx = 9.892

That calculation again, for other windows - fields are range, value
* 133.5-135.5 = 9.662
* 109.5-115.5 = 10.56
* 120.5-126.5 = 9.694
